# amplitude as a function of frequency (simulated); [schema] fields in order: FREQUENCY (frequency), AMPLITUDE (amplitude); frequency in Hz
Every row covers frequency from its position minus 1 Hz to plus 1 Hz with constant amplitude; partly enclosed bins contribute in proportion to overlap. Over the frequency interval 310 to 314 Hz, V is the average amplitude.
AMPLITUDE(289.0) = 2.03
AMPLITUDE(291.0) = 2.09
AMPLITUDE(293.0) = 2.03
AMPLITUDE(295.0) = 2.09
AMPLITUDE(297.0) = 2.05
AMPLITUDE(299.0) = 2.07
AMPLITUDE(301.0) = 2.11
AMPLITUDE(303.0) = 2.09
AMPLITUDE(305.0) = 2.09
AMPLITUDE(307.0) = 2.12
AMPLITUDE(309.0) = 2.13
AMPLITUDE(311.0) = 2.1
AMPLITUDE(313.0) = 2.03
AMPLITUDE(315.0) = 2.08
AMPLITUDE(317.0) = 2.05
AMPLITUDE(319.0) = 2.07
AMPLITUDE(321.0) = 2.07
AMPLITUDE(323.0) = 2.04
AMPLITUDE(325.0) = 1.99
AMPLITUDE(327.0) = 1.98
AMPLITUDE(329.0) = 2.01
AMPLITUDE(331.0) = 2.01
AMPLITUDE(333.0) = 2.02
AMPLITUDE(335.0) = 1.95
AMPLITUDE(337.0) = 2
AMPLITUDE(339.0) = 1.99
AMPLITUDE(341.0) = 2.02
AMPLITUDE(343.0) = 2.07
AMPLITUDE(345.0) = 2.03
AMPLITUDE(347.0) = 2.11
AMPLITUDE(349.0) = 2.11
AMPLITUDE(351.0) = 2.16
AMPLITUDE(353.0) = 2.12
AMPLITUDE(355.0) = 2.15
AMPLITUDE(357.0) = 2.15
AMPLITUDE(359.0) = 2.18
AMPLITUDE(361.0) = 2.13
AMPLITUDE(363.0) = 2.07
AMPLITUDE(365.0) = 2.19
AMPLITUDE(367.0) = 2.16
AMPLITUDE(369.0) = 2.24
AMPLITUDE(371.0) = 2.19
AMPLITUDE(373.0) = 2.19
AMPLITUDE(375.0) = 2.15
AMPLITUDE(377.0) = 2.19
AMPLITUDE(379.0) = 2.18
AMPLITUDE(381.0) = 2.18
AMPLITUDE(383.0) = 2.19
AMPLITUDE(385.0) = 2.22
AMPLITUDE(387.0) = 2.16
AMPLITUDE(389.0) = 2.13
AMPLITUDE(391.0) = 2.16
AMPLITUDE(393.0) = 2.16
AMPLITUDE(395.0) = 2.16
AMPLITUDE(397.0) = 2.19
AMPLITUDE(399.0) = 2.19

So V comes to 2.06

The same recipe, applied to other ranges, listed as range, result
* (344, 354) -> 2.11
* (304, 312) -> 2.11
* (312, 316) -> 2.05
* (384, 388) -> 2.19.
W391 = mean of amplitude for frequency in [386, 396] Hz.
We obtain 2.15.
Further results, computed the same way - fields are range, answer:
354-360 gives 2.16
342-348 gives 2.07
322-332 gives 2.01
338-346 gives 2.03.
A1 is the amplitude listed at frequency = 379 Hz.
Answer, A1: 2.18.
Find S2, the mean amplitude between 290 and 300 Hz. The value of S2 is 2.07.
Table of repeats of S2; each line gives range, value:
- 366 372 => 2.2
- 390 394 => 2.16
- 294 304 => 2.08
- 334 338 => 1.98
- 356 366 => 2.14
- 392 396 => 2.16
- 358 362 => 2.16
